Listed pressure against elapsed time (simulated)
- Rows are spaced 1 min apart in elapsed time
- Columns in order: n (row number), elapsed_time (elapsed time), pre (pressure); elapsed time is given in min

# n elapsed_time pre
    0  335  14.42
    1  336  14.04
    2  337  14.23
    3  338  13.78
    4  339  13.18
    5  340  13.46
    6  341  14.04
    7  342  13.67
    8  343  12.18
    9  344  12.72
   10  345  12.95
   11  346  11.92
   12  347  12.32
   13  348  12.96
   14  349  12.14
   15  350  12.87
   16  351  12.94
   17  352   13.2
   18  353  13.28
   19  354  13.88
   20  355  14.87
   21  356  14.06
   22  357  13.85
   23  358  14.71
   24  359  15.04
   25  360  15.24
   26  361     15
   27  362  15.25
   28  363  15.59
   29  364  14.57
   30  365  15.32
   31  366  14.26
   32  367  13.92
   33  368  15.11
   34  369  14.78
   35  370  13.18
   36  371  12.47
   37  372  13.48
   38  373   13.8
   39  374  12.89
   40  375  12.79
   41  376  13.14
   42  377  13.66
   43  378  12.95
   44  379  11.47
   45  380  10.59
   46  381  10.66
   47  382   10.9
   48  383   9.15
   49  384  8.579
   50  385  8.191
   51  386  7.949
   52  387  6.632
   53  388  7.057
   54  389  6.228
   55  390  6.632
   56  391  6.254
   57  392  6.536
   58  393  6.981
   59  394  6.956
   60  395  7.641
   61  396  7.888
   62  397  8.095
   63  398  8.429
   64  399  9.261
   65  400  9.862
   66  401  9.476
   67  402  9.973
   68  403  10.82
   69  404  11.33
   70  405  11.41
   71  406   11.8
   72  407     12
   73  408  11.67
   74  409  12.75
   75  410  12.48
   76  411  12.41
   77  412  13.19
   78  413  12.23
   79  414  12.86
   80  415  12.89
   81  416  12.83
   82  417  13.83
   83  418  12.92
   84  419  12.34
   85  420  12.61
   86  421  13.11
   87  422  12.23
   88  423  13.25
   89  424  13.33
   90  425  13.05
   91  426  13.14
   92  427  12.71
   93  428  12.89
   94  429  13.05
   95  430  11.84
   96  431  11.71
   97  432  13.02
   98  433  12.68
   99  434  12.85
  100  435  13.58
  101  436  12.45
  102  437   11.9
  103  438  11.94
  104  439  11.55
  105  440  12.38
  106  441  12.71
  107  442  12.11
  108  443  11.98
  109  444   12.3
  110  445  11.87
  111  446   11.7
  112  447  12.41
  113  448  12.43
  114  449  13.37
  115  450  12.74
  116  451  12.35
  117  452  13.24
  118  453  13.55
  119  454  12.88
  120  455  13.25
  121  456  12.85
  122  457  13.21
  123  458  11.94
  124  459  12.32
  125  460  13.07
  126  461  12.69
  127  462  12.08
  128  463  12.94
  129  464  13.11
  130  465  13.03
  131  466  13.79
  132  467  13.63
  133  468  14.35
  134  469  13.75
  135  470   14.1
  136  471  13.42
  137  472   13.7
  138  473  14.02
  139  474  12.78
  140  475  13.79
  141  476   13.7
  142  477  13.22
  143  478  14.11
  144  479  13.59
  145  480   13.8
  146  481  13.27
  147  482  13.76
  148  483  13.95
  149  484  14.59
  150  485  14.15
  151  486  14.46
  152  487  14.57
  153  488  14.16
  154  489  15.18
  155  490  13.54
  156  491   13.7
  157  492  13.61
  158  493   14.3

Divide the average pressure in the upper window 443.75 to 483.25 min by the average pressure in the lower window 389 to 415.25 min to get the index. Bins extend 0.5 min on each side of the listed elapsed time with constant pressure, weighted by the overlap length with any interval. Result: 1.32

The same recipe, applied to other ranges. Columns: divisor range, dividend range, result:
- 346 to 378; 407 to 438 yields 0.92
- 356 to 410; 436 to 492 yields 1.17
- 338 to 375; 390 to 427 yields 0.80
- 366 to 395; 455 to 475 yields 1.26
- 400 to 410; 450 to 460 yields 1.14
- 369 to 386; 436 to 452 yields 1.05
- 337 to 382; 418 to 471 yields 0.95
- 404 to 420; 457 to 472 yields 1.06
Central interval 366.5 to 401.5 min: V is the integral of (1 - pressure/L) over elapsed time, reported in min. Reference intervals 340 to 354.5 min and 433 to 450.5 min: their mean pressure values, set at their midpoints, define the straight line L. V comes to 7.3 min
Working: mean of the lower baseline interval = 13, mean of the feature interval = 10.1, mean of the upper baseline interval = 12.4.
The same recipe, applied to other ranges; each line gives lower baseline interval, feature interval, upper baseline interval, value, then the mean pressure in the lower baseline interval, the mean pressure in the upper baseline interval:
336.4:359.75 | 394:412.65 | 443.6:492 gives 4.0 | 13.4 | 13.3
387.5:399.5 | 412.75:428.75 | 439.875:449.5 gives -4.7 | 7.33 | 12.3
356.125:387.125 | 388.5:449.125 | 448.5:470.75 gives 7.4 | 12.8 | 13.1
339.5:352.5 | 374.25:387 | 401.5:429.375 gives 2.0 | 12.9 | 12.5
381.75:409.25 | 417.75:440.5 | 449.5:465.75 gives -3.4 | 8.89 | 12.8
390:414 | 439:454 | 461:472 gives -0.2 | 9.97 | 13.4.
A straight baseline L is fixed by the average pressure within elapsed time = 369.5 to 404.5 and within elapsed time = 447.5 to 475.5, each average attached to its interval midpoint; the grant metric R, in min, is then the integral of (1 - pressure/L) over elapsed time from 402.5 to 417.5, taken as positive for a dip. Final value -2.0 min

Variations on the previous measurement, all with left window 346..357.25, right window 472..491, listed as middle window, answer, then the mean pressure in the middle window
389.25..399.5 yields 4.6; 7.44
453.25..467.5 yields 0.9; 12.9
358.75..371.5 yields -1.2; 14.6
